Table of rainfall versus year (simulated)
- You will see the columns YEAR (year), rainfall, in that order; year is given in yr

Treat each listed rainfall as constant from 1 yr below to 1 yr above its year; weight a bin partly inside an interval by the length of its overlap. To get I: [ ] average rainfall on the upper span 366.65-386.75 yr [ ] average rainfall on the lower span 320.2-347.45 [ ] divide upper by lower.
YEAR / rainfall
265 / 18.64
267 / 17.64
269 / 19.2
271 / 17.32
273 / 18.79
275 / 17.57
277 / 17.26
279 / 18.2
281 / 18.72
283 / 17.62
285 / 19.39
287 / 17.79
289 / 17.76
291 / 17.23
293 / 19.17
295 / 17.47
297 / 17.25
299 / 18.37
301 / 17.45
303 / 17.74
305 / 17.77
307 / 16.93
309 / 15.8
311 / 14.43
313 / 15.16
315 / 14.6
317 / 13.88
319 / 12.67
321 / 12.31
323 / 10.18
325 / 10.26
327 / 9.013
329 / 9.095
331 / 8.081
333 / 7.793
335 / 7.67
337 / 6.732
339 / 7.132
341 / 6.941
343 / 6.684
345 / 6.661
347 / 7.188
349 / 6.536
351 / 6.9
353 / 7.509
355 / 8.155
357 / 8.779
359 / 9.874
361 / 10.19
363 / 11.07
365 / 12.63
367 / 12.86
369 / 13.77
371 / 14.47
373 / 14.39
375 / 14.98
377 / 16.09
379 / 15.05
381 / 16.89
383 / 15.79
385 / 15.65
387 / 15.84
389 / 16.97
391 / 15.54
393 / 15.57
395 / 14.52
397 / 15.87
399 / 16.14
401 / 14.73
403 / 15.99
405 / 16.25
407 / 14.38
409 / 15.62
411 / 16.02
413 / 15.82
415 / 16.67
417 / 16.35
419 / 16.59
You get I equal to 1.83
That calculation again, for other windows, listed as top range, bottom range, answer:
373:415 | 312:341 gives 1.54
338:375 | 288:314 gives 0.57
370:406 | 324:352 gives 2.05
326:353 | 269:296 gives 0.41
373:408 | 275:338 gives 1.06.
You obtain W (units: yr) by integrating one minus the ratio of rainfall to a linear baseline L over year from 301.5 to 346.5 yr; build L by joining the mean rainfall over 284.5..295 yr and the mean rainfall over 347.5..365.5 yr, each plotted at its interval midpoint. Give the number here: 8.2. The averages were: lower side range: 18.1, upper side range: 8.92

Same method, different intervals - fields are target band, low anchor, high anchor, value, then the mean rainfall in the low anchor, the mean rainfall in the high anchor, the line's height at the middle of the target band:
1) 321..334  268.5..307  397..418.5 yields 6.0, 18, 15.8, 17.3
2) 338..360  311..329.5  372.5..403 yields 9.9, 12.1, 15.6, 13.6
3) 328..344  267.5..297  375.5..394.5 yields 8.9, 18.1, 15.9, 16.9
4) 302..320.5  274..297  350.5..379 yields 0.7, 18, 11.8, 16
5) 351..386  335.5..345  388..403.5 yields -3.5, 6.89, 15.7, 11.4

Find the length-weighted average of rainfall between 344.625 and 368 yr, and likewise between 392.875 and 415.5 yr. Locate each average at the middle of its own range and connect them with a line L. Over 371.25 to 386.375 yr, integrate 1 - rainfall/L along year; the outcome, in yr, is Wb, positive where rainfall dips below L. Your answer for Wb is -4.2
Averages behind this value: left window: 9.09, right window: 15.6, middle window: 15.5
